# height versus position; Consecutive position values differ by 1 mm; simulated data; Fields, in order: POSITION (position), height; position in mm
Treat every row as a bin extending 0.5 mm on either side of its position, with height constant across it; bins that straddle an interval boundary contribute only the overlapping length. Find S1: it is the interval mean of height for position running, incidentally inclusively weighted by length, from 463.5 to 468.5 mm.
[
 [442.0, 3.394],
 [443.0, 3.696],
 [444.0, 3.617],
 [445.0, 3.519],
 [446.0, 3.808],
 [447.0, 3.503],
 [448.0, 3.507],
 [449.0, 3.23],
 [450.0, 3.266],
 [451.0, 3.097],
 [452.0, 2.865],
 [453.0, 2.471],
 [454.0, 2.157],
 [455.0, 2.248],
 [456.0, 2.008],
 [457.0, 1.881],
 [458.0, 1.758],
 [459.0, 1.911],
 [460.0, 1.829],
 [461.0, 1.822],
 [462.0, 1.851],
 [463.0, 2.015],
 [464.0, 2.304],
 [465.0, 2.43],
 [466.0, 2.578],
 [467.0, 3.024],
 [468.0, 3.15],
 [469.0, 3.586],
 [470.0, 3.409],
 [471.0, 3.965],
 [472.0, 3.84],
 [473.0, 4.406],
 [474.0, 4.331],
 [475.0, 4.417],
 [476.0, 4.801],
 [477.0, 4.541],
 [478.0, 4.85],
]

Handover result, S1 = 2.7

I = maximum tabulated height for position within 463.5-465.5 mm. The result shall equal 2.43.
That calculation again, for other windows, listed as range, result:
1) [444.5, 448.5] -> 3.808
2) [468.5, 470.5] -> 3.586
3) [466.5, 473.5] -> 4.406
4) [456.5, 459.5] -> 1.911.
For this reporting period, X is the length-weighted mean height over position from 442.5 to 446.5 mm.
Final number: 3.66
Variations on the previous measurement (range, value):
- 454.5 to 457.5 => 2.05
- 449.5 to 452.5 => 3.08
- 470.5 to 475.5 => 4.19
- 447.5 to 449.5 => 3.37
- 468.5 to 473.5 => 3.84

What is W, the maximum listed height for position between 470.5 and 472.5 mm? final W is 3.965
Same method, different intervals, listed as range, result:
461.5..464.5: 2.304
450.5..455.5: 3.097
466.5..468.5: 3.15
